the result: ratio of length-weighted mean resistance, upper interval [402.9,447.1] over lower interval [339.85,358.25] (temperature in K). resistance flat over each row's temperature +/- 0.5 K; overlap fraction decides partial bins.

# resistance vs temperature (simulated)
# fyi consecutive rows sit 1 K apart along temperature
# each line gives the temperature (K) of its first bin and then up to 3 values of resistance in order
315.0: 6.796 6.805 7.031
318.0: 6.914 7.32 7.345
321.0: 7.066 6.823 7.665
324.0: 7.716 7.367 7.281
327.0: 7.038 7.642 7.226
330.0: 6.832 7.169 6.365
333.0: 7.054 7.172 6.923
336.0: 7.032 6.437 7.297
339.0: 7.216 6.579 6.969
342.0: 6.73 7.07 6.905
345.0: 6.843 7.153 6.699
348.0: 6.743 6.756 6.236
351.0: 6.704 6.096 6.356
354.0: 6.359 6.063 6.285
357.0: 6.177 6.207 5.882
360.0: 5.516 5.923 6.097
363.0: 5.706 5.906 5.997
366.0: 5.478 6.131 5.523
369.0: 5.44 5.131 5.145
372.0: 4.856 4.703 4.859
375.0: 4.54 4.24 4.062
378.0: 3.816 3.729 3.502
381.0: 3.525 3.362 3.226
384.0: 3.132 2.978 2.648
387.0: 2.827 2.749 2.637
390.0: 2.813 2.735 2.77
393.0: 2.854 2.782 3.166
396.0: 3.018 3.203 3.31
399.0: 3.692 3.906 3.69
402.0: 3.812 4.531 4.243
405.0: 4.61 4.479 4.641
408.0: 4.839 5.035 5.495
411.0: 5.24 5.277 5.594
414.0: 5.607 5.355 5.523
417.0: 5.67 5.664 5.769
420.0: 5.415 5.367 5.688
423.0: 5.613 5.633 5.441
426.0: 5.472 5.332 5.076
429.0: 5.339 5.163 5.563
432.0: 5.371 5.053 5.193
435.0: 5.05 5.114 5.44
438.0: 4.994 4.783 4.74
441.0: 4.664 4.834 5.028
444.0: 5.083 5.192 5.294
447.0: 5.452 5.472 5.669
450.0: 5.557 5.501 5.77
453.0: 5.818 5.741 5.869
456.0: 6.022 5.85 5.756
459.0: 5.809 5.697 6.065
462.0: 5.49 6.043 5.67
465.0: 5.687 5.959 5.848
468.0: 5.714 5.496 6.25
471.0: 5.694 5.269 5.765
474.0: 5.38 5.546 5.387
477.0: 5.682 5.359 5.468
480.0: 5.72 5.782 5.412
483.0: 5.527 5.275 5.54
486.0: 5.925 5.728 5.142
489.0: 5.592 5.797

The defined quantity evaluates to 0.8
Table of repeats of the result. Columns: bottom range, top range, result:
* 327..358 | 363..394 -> 0.60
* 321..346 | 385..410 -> 0.51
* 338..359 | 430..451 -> 0.78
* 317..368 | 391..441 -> 0.71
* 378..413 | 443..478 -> 1.53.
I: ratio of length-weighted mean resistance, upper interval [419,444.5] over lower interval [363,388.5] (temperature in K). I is 1.21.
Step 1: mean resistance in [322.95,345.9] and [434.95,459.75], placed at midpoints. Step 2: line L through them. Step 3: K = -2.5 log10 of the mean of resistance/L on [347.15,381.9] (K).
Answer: 0.21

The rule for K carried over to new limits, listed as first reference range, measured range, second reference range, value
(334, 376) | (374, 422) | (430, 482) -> 0.389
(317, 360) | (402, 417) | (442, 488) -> 0.221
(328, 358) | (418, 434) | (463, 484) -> 0.117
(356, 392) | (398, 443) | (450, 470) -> 0.031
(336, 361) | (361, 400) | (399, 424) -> 0.401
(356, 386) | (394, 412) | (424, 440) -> 0.209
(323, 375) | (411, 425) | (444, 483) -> 0.078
